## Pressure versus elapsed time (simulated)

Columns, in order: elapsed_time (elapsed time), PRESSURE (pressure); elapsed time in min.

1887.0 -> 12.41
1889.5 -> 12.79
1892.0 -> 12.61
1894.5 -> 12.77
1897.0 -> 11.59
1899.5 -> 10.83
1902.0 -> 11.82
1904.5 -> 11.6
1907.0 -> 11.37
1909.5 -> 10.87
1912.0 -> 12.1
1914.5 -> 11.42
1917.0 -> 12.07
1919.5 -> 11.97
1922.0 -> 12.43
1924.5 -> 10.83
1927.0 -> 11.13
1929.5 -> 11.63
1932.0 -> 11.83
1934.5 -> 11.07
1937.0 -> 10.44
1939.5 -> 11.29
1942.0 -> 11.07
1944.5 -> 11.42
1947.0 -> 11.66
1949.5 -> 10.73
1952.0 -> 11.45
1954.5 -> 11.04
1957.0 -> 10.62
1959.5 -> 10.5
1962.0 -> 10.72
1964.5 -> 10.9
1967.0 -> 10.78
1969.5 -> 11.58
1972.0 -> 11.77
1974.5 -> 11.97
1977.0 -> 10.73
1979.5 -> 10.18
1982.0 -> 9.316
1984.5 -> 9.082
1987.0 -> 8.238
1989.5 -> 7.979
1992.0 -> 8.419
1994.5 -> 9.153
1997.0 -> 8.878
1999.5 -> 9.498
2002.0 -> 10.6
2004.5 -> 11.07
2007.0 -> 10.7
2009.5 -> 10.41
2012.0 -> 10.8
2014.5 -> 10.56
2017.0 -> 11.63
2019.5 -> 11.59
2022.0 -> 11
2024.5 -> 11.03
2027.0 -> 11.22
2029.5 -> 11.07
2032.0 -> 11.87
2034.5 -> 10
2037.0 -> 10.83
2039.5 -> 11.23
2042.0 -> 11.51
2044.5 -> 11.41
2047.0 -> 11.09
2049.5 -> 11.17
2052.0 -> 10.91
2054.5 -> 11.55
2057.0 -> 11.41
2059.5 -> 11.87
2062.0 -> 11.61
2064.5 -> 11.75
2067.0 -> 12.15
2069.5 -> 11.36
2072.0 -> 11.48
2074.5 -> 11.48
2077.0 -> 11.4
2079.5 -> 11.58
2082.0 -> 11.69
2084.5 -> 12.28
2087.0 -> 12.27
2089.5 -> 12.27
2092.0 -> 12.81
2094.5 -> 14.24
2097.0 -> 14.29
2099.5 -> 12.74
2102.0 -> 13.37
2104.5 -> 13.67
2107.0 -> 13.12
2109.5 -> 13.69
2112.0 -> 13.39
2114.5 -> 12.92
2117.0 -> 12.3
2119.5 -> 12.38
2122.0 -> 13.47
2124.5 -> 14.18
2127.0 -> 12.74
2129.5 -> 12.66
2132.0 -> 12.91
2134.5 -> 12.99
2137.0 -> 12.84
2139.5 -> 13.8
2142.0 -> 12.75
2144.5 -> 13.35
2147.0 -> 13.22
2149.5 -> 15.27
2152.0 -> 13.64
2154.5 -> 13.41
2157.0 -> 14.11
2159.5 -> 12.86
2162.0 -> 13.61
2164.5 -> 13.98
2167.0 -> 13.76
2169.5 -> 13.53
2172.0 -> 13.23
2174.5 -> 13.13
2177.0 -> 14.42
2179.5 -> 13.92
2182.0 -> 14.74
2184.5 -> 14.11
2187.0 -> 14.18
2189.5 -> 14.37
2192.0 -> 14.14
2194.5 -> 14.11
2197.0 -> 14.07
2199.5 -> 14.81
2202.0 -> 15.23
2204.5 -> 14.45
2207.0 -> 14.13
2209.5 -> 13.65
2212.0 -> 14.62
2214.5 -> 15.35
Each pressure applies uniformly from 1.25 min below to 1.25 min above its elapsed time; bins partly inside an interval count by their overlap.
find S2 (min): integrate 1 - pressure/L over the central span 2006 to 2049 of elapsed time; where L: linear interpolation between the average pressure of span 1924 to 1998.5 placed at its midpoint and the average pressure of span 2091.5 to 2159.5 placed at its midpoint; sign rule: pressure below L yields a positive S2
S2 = 2.24 min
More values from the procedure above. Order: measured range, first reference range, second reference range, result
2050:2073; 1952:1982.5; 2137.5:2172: 1.3 min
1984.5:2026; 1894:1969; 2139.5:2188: 7.0 min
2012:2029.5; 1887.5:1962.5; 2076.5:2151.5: 1.6 min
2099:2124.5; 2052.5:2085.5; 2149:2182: -1.2 min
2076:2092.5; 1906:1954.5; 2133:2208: 1.2 min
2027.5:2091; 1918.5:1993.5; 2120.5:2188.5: 3.8 min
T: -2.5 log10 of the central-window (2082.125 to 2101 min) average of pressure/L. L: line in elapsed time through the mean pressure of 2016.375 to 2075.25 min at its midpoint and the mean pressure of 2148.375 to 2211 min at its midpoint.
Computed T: -0.06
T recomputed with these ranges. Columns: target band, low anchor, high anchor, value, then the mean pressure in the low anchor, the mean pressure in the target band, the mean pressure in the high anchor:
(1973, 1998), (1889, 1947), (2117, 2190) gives 0.275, 11.6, 9.42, 13.5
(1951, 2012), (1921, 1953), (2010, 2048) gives 0.098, 11.3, 10.2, 11.1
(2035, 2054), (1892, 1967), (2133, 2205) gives 0.131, 11.4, 11.1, 13.9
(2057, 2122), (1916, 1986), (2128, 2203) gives 0.028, 11.1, 12.5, 13.8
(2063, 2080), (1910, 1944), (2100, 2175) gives 0.103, 11.5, 11.6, 13.3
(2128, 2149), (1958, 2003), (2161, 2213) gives 0.001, 10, 13.1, 14.1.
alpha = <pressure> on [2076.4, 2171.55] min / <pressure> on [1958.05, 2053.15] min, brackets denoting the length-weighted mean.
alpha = 1.25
